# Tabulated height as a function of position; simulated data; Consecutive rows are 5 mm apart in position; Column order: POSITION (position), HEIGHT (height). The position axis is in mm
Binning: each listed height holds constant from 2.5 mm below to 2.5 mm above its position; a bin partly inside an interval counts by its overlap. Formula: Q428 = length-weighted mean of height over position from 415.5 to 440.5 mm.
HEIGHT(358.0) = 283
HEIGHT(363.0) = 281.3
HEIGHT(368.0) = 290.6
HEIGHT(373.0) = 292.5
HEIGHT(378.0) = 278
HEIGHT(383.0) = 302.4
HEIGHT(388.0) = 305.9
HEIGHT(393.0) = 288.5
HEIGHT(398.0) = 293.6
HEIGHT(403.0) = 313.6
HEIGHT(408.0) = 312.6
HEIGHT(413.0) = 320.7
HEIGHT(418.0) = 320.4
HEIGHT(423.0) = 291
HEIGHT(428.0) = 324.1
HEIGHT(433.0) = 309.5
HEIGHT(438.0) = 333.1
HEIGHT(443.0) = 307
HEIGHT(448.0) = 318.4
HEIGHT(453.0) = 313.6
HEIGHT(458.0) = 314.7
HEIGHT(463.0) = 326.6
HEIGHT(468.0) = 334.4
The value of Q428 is 316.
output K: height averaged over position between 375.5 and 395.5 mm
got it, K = 294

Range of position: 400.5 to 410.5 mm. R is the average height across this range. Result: 313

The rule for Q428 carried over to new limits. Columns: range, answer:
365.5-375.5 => 292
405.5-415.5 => 317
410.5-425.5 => 311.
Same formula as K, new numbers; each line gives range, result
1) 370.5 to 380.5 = 285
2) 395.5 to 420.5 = 312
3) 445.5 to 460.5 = 316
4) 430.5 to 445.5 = 317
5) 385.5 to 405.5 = 300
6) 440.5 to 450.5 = 313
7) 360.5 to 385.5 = 289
